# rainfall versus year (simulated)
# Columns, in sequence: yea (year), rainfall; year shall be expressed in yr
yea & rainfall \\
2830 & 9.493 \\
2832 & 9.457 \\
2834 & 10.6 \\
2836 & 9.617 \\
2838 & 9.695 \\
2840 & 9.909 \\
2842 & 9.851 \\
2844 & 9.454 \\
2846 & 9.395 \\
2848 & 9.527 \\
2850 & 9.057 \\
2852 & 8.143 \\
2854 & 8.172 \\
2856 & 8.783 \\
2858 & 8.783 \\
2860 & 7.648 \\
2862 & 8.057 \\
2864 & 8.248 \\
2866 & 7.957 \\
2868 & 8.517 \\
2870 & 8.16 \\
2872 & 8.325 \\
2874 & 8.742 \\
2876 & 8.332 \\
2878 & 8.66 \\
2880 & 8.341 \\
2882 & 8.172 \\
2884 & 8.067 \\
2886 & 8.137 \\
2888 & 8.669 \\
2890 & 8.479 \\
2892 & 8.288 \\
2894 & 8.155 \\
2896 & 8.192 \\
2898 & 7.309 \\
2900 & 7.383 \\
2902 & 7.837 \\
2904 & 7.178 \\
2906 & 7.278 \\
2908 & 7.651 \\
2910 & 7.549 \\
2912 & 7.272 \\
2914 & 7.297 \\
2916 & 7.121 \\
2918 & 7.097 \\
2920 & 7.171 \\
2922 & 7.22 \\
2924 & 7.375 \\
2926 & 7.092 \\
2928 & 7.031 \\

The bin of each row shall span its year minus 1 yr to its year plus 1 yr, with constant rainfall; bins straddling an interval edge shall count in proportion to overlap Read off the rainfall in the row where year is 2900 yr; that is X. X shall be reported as 7.383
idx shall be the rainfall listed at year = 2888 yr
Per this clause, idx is 8.669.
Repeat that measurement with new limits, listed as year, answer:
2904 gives 7.178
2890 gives 8.479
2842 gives 9.851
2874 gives 8.742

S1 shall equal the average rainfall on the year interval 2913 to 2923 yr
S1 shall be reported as 7.18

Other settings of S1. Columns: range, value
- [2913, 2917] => 7.21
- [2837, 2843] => 9.82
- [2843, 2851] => 9.36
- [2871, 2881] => 8.48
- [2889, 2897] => 8.28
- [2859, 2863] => 7.85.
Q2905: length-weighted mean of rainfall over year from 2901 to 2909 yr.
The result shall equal 7.49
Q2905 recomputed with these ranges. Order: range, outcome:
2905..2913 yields 7.44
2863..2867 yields 8.1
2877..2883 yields 8.39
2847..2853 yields 8.91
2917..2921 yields 7.13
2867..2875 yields 8.44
